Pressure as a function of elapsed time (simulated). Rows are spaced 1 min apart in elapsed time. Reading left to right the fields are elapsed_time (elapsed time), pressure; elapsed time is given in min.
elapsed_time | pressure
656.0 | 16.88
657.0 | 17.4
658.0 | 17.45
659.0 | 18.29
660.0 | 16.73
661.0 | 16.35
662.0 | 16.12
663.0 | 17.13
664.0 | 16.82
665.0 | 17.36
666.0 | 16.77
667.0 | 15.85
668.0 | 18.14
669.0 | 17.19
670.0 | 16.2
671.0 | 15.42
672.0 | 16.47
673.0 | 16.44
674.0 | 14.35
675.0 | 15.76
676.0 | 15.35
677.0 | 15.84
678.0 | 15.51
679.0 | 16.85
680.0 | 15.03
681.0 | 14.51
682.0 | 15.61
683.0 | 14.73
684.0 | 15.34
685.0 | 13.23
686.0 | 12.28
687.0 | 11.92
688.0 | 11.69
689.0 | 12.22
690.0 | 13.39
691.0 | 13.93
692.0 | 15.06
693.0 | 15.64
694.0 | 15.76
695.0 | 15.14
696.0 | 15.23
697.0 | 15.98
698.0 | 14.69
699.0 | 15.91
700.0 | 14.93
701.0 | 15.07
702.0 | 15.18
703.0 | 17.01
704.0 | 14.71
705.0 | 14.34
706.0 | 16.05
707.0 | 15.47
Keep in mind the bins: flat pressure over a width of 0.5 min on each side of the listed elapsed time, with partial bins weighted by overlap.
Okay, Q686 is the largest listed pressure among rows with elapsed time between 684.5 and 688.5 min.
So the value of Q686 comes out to 13.23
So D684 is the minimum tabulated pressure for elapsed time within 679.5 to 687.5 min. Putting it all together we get 11.92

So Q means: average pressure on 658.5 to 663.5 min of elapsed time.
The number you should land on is 16.9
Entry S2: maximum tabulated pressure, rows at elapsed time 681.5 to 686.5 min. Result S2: 15.61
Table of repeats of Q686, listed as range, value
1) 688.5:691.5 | 13.93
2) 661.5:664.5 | 17.13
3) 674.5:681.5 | 16.85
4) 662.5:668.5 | 18.14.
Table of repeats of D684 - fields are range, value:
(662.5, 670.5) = 15.85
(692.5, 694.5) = 15.64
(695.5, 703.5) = 14.69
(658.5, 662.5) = 16.12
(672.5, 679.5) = 14.35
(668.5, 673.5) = 15.42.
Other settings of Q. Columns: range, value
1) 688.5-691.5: 13.2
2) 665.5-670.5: 16.8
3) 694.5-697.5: 15.5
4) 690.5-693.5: 14.9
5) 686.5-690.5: 12.3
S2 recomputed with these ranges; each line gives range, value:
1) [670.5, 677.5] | 16.47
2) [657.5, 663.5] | 18.29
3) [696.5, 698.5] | 15.98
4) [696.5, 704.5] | 17.01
